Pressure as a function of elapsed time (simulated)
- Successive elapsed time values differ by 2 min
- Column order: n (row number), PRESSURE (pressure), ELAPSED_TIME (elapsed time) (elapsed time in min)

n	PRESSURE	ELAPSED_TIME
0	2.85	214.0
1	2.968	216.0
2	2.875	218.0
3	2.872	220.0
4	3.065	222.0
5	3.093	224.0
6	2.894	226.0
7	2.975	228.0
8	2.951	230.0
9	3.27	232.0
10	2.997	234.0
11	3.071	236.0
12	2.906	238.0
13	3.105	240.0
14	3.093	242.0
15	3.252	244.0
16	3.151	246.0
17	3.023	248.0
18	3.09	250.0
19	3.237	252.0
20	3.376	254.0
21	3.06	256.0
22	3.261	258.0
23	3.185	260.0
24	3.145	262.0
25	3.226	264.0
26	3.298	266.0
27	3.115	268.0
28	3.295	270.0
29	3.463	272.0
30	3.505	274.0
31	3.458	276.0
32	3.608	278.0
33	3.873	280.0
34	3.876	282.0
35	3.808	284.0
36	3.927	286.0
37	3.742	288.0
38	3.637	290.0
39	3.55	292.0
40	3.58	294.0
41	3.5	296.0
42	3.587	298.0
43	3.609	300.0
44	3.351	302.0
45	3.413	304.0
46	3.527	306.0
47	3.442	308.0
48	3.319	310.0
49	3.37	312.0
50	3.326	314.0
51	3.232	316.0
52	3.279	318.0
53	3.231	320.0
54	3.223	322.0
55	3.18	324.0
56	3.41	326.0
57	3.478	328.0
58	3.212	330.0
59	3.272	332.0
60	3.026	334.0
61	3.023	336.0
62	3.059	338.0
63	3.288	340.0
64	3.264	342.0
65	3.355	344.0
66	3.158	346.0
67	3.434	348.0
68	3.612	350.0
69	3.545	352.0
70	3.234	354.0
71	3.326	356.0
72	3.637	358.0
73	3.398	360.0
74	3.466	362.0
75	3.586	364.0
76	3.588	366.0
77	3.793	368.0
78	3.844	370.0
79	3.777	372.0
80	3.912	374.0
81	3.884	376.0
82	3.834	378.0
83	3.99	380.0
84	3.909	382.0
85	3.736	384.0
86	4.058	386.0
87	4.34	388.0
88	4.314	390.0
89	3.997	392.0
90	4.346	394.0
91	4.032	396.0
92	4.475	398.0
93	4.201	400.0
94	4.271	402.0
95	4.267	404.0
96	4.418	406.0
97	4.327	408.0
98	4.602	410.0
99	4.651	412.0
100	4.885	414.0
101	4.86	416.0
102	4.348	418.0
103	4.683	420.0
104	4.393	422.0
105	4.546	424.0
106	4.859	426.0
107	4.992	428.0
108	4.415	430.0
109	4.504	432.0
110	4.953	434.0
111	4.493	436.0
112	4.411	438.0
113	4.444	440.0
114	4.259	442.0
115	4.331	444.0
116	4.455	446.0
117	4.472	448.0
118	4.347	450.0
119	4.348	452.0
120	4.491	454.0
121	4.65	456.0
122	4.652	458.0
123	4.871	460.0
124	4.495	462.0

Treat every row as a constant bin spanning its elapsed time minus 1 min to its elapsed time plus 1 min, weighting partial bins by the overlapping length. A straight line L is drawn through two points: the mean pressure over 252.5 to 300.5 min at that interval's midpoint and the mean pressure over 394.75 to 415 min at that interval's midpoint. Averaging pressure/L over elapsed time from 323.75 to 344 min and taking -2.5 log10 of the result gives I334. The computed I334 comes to 0.20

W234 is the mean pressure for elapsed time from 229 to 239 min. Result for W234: 3.04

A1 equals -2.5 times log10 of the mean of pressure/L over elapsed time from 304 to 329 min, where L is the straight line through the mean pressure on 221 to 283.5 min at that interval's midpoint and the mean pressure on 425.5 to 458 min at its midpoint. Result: 0.10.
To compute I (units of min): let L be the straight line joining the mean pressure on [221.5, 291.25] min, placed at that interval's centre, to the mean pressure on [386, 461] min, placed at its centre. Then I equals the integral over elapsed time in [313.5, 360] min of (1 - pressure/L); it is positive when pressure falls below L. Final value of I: 6.8 min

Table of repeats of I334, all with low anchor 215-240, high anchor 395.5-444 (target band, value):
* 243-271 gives 0.01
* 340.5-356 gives 0.17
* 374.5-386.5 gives 0.08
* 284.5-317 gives 0.02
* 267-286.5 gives -0.06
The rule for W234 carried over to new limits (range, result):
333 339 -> 3.04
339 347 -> 3.27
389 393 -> 4.16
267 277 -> 3.37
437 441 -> 4.43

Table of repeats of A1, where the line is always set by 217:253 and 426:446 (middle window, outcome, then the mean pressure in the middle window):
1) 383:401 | 0.01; 4.17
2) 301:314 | 0.06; 3.4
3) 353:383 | 0.10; 3.68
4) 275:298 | -0.08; 3.68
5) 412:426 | -0.05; 4.64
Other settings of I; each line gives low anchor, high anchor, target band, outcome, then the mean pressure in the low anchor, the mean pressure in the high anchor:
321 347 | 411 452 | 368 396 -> -0.8 min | 3.23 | 4.56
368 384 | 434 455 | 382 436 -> -3.8 min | 3.86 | 4.43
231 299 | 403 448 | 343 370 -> 3.7 min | 3.36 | 4.55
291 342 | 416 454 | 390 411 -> -0.6 min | 3.34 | 4.52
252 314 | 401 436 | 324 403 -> 9.1 min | 3.46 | 4.58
